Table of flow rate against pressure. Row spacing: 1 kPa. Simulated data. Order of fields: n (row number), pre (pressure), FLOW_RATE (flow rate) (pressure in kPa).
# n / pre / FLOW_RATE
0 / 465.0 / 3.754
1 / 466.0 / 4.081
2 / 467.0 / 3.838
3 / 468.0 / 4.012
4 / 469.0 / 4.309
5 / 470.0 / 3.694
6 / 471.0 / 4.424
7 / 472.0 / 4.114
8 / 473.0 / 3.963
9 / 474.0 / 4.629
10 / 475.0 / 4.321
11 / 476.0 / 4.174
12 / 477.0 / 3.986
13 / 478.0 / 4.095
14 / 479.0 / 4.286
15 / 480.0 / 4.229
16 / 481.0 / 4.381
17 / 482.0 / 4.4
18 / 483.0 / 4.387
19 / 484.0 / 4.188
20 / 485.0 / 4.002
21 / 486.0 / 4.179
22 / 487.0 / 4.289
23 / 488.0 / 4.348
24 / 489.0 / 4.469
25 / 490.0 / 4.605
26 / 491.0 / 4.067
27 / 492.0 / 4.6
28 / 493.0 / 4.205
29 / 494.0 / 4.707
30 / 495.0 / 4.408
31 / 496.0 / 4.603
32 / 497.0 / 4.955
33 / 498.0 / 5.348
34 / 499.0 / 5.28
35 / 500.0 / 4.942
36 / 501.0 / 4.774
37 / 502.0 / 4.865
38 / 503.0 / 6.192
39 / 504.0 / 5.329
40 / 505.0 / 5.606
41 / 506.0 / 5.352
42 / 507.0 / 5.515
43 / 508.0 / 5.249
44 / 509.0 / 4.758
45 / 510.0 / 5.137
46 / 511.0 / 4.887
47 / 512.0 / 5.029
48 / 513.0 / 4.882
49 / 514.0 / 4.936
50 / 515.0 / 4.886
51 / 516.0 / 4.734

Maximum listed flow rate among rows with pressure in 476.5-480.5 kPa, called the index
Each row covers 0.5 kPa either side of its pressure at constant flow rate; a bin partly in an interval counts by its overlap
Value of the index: 4.286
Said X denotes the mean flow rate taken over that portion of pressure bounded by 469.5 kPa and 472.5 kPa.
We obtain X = 4.08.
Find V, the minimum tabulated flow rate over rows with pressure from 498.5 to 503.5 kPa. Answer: 4.774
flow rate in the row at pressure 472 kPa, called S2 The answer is 4.114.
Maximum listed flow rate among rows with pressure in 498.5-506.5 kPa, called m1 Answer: 6.192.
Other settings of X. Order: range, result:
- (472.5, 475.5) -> 4.3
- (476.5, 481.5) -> 4.2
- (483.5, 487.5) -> 4.16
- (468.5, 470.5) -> 4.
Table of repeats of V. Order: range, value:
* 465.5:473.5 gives 3.694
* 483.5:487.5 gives 4.002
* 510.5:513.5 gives 4.882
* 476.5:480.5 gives 3.986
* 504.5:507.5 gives 5.352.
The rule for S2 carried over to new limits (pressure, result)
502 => 4.865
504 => 5.329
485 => 4.002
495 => 4.408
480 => 4.229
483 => 4.387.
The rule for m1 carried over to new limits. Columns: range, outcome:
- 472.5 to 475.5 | 4.629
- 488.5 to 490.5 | 4.605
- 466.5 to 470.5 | 4.309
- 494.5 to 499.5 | 5.348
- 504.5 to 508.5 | 5.606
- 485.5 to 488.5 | 4.348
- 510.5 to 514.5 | 5.029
